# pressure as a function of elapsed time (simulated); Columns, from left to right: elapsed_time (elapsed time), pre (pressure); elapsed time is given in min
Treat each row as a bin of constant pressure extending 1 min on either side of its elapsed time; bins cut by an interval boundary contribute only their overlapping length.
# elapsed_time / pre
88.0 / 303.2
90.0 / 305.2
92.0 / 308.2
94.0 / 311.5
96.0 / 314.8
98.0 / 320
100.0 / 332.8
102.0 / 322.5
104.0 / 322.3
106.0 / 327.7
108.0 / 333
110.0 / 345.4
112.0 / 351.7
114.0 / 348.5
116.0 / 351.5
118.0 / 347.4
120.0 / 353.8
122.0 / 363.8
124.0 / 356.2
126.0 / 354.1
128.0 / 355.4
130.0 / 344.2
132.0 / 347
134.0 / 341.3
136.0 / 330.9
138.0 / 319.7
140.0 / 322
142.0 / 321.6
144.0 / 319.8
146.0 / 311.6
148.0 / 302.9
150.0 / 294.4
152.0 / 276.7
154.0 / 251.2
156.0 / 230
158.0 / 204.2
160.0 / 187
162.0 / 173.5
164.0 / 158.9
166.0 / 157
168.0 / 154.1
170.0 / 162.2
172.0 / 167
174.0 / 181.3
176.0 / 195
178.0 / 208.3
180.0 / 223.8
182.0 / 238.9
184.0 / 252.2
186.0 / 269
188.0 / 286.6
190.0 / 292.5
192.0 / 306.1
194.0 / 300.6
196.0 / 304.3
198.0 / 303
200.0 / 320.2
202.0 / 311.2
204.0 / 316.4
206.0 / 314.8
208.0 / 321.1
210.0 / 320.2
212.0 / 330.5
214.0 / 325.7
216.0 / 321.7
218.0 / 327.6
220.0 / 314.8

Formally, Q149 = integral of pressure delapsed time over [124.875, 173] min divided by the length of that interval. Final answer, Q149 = 266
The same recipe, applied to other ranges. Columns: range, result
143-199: 240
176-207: 280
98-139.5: 342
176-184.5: 225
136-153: 310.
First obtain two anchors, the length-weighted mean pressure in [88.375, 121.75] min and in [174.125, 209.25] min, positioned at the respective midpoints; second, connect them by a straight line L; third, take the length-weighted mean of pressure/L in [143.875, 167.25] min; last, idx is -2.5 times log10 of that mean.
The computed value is 0.269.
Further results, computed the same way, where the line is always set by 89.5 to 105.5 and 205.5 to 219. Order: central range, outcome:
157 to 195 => 0.43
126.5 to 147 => -0.04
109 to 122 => -0.10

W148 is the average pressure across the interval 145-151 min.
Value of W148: 303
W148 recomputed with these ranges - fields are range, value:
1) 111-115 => 350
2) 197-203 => 311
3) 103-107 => 325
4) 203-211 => 318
